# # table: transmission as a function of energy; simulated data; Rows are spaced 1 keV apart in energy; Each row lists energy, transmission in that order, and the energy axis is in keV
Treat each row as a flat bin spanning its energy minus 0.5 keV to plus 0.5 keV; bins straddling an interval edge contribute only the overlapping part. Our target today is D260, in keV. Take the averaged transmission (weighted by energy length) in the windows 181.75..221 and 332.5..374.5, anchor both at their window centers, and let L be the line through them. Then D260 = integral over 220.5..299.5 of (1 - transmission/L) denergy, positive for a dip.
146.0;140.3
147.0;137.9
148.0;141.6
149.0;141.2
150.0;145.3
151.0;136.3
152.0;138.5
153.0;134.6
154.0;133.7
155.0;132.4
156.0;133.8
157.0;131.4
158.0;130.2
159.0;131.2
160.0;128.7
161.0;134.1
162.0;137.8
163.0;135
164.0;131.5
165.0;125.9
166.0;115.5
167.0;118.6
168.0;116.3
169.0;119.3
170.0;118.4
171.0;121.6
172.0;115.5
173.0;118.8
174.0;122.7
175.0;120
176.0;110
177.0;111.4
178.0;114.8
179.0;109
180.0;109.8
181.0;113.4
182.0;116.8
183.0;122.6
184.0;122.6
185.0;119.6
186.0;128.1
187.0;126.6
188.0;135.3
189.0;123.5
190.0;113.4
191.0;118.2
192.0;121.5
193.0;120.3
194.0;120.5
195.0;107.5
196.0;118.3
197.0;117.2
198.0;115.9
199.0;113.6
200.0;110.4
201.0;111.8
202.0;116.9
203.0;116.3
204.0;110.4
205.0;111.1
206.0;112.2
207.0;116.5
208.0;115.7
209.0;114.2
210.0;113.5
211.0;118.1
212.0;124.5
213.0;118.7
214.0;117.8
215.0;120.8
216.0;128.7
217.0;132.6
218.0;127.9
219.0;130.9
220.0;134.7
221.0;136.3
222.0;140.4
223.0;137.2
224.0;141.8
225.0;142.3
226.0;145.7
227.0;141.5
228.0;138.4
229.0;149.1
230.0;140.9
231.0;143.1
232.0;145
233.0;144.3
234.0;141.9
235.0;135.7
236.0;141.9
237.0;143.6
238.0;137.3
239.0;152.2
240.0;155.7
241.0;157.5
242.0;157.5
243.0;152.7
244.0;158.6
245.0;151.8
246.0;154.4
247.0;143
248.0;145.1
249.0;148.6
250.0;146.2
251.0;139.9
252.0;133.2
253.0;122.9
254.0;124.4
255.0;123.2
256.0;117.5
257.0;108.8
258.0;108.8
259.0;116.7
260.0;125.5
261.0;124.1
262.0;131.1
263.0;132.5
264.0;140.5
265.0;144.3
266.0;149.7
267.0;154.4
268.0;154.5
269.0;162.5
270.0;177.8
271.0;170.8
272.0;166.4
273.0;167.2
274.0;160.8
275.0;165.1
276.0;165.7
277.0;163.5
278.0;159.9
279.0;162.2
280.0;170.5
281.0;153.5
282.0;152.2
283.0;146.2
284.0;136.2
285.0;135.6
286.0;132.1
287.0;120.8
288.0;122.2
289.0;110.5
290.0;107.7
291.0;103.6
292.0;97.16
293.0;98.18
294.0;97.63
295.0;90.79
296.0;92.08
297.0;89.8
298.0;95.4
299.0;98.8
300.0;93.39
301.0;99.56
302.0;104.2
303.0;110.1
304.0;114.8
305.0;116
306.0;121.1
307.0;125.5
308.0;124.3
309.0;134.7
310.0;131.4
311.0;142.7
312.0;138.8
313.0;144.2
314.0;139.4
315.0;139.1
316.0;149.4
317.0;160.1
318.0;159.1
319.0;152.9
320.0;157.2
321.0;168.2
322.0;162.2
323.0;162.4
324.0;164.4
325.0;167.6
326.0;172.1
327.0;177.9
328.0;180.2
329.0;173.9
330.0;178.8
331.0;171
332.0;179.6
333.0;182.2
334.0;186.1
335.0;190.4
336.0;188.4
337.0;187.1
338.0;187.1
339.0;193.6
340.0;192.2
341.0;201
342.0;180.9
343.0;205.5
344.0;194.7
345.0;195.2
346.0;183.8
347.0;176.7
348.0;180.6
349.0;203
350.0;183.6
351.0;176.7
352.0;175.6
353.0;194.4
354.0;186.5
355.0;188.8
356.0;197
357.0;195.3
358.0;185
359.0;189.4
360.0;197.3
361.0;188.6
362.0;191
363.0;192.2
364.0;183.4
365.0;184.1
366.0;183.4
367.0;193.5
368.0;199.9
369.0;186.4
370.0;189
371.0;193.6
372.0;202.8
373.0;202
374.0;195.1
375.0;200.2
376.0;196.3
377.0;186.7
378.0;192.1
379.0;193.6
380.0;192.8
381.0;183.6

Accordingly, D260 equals 4.2 keV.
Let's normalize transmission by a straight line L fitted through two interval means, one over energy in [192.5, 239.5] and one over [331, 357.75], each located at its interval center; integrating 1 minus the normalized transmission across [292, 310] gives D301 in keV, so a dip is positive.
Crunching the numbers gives 6.6 keV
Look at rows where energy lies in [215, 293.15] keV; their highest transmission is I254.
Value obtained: 177.8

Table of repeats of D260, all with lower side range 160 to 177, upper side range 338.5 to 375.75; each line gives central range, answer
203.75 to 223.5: 2.22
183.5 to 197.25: 0.99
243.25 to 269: 2.92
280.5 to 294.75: 3.75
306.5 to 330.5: 3.07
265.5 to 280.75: -0.27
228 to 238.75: 0.27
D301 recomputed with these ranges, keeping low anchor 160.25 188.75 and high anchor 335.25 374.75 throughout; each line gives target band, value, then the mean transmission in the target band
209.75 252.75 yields 1.0 keV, 140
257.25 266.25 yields 1.5 keV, 129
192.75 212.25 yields 2.5 keV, 115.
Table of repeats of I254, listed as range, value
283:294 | 146.2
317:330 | 180.2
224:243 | 157.5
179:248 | 158.6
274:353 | 205.5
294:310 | 134.7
